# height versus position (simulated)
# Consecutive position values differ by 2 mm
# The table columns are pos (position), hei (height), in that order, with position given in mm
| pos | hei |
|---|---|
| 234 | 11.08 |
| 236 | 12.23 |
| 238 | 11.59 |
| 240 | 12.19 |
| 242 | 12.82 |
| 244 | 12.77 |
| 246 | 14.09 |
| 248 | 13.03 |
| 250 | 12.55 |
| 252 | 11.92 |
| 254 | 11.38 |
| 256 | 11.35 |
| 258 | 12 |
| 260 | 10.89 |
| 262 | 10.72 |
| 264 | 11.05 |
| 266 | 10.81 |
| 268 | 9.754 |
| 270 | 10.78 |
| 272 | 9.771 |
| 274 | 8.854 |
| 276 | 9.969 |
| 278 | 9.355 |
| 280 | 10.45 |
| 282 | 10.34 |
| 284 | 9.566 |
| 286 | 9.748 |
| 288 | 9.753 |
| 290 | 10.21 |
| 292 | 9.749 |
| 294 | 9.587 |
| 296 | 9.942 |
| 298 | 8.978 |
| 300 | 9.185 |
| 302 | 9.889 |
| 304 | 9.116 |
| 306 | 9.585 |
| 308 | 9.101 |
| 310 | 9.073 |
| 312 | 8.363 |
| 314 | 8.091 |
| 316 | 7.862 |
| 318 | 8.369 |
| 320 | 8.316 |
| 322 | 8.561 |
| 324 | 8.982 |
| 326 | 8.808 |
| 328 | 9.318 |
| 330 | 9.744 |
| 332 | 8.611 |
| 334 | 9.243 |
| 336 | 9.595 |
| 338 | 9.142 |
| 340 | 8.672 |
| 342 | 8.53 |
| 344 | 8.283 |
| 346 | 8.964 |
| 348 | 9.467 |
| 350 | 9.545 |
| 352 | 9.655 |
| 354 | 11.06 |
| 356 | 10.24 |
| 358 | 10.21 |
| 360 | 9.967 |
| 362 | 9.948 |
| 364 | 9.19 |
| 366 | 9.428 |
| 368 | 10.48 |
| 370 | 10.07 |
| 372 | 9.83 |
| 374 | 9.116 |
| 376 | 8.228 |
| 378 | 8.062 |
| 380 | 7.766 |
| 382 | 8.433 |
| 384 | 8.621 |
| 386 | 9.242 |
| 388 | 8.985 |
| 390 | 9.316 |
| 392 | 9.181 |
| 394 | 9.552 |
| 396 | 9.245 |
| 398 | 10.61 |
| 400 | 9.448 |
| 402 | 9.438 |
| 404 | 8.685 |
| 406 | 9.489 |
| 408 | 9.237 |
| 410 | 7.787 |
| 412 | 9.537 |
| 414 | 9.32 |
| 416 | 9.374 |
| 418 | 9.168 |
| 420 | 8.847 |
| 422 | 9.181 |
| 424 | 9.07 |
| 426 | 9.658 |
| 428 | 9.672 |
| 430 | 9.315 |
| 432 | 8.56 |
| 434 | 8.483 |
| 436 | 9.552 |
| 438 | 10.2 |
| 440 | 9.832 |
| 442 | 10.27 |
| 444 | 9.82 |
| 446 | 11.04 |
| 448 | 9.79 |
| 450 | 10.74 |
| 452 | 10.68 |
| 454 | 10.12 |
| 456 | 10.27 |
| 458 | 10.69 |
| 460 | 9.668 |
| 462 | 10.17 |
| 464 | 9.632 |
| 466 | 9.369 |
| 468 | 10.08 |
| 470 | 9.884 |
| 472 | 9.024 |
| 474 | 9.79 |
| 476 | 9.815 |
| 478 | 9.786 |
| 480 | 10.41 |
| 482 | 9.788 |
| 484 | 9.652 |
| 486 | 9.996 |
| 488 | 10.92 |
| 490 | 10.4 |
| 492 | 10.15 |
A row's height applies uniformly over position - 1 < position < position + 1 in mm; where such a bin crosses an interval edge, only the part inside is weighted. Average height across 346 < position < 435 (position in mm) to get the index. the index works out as 9.31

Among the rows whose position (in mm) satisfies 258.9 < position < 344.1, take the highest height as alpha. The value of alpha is 11.05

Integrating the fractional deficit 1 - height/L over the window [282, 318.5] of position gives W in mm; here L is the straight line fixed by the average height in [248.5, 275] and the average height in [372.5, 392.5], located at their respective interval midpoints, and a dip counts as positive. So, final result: 3.5 mm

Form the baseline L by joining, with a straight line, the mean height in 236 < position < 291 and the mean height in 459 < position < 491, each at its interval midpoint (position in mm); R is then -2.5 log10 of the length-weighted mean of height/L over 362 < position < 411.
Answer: 0.14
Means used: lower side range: 11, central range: 9.16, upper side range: 9.9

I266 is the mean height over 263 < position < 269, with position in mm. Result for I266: 10.5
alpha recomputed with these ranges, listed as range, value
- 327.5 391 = 11.06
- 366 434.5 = 10.61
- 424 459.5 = 11.04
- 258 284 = 12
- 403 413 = 9.537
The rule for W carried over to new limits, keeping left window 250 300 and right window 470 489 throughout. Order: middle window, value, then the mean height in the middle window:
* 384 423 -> 3.22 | 9.23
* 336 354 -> 1.76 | 9.18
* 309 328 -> 3.14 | 8.54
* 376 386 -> 1.76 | 8.32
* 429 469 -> 0.21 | 9.91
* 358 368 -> 0.36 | 9.78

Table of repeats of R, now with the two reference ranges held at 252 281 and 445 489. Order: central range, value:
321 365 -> 0.11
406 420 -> 0.13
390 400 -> 0.07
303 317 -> 0.19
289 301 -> 0.10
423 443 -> 0.08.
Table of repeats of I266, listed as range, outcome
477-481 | 10.1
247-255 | 12.2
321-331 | 9.08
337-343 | 8.78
